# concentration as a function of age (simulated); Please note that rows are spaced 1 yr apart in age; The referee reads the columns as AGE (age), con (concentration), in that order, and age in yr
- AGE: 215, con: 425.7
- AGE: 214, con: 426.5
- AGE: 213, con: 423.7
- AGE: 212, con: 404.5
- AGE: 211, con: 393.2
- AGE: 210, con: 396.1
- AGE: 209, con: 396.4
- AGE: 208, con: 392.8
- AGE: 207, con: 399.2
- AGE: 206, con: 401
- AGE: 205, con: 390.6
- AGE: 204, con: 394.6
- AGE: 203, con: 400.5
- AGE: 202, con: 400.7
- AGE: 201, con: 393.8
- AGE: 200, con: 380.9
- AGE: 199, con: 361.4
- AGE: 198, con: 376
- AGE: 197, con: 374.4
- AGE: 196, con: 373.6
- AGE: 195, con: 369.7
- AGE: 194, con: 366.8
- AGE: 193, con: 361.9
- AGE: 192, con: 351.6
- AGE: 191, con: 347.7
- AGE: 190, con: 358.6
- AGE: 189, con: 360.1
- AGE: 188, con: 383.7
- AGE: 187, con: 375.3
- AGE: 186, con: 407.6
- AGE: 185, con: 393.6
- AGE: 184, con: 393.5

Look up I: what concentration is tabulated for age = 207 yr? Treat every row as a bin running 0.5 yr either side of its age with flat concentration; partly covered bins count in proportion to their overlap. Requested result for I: 399.2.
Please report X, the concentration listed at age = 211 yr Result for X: 393.2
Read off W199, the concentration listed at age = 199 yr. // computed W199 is 361.4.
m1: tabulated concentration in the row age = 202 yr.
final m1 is 400.7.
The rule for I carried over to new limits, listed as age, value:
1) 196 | 373.6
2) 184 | 393.5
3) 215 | 425.7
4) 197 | 374.4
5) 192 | 351.6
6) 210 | 396.1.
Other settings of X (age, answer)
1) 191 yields 347.7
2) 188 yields 383.7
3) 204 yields 394.6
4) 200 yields 380.9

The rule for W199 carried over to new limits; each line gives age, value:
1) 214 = 426.5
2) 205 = 390.6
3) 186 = 407.6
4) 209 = 396.4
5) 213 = 423.7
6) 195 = 369.7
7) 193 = 361.9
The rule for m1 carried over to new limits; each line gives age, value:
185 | 393.6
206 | 401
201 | 393.8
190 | 358.6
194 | 366.8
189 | 360.1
